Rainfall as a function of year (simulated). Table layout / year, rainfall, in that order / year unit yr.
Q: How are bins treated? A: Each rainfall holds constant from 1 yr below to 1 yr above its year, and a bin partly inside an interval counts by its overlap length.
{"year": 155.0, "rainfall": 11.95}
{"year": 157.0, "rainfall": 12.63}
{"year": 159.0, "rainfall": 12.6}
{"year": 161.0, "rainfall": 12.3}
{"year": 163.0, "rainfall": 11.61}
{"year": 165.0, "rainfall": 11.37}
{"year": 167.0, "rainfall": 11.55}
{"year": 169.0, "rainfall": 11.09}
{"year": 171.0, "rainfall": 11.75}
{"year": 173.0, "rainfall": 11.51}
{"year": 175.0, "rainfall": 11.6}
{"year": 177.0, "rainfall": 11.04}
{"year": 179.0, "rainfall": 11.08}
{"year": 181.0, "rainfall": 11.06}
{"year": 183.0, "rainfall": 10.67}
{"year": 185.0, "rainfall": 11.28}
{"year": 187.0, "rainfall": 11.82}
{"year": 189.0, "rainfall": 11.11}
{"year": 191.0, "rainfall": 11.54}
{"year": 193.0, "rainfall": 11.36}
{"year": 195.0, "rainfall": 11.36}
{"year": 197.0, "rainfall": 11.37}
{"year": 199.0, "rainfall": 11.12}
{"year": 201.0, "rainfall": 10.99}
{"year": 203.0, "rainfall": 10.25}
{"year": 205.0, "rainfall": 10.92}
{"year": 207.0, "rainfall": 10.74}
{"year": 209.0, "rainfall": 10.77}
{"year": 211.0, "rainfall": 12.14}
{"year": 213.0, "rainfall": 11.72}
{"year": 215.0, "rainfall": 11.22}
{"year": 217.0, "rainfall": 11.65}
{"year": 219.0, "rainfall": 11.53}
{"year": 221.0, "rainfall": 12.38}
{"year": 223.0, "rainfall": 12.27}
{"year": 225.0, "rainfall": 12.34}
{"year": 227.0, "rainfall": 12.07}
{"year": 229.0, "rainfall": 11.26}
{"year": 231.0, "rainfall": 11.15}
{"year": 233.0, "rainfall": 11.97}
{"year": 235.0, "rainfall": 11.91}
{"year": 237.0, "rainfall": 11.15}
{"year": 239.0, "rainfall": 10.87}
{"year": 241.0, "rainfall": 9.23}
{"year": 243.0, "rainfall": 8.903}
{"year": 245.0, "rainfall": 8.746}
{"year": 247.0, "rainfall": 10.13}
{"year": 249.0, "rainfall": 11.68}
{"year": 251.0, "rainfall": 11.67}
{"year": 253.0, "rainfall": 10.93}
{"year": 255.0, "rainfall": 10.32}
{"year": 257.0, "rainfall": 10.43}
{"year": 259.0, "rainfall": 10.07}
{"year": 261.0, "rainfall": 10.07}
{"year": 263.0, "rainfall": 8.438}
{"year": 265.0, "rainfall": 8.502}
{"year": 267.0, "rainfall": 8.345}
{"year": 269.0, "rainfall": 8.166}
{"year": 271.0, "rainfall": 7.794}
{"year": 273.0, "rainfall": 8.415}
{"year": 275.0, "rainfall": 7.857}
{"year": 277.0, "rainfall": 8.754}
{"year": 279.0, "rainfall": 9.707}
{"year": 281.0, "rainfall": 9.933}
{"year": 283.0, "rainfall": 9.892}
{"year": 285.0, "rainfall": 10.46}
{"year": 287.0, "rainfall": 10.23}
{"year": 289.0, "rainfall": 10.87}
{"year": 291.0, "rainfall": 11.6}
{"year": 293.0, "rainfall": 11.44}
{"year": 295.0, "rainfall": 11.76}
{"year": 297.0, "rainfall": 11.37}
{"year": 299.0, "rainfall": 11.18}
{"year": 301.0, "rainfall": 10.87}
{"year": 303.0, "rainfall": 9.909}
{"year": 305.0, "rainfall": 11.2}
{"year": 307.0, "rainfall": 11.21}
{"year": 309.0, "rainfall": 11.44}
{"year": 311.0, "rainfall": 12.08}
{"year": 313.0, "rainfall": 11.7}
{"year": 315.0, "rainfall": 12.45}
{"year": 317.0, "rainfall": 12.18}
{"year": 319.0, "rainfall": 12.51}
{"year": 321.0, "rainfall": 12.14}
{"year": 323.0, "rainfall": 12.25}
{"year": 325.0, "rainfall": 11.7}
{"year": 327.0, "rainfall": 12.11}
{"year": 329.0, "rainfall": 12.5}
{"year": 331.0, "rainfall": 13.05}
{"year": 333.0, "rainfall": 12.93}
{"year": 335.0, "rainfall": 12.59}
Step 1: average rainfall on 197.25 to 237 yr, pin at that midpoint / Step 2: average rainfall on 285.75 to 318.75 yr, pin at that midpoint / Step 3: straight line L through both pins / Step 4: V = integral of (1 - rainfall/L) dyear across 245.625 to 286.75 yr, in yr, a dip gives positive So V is 6.6 yr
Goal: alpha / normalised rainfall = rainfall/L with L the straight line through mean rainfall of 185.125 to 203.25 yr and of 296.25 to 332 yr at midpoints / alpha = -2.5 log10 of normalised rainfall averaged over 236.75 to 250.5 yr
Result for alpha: 0.138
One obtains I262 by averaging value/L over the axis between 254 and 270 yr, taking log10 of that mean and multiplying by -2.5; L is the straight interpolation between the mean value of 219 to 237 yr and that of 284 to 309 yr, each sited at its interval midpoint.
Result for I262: 0.23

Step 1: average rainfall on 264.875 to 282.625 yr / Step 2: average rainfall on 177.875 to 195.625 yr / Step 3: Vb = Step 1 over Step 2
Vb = 0.8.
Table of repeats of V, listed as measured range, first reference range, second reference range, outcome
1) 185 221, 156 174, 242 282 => -1.4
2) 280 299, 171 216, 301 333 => 1.4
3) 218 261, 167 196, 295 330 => 1.9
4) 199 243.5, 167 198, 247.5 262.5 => -1.3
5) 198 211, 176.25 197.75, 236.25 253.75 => 0.1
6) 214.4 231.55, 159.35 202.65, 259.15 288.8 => -2.4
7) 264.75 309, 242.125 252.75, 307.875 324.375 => 5.1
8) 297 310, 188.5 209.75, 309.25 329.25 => 1.1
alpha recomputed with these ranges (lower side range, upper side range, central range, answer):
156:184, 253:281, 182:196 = -0.02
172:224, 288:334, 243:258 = 0.11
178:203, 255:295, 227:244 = -0.05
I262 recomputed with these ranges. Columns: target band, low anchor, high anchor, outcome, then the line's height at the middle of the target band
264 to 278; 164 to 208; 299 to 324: 0.36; 11.5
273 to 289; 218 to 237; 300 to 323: 0.22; 11.7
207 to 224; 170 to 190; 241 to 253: -0.09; 10.7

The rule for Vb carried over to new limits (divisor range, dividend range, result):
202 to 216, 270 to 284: 0.80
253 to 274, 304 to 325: 1.30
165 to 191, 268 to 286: 0.80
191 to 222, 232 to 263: 0.93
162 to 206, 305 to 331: 1.07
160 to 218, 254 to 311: 0.89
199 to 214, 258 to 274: 0.79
